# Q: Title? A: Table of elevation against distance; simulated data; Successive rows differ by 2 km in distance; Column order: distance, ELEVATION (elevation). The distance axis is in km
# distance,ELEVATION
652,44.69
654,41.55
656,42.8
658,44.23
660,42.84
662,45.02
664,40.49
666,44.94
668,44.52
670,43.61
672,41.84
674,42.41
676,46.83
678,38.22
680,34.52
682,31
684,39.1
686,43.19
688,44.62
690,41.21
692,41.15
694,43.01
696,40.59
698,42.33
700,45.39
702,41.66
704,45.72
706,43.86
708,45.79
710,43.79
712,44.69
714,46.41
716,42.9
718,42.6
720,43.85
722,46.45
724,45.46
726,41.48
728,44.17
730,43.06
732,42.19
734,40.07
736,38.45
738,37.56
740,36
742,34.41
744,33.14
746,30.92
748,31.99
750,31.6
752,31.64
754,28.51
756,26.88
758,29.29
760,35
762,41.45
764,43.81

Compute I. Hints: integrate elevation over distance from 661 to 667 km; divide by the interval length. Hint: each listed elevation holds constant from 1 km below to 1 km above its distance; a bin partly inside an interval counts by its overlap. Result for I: 43.5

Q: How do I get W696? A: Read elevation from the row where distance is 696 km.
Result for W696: 40.59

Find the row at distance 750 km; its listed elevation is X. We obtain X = 31.6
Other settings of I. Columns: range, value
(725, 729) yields 42.8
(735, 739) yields 38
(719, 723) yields 45.2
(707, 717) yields 44.7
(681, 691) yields 39.8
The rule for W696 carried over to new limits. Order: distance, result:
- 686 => 43.19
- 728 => 44.17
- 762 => 41.45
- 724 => 45.46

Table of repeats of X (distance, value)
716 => 42.9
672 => 41.84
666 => 44.94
